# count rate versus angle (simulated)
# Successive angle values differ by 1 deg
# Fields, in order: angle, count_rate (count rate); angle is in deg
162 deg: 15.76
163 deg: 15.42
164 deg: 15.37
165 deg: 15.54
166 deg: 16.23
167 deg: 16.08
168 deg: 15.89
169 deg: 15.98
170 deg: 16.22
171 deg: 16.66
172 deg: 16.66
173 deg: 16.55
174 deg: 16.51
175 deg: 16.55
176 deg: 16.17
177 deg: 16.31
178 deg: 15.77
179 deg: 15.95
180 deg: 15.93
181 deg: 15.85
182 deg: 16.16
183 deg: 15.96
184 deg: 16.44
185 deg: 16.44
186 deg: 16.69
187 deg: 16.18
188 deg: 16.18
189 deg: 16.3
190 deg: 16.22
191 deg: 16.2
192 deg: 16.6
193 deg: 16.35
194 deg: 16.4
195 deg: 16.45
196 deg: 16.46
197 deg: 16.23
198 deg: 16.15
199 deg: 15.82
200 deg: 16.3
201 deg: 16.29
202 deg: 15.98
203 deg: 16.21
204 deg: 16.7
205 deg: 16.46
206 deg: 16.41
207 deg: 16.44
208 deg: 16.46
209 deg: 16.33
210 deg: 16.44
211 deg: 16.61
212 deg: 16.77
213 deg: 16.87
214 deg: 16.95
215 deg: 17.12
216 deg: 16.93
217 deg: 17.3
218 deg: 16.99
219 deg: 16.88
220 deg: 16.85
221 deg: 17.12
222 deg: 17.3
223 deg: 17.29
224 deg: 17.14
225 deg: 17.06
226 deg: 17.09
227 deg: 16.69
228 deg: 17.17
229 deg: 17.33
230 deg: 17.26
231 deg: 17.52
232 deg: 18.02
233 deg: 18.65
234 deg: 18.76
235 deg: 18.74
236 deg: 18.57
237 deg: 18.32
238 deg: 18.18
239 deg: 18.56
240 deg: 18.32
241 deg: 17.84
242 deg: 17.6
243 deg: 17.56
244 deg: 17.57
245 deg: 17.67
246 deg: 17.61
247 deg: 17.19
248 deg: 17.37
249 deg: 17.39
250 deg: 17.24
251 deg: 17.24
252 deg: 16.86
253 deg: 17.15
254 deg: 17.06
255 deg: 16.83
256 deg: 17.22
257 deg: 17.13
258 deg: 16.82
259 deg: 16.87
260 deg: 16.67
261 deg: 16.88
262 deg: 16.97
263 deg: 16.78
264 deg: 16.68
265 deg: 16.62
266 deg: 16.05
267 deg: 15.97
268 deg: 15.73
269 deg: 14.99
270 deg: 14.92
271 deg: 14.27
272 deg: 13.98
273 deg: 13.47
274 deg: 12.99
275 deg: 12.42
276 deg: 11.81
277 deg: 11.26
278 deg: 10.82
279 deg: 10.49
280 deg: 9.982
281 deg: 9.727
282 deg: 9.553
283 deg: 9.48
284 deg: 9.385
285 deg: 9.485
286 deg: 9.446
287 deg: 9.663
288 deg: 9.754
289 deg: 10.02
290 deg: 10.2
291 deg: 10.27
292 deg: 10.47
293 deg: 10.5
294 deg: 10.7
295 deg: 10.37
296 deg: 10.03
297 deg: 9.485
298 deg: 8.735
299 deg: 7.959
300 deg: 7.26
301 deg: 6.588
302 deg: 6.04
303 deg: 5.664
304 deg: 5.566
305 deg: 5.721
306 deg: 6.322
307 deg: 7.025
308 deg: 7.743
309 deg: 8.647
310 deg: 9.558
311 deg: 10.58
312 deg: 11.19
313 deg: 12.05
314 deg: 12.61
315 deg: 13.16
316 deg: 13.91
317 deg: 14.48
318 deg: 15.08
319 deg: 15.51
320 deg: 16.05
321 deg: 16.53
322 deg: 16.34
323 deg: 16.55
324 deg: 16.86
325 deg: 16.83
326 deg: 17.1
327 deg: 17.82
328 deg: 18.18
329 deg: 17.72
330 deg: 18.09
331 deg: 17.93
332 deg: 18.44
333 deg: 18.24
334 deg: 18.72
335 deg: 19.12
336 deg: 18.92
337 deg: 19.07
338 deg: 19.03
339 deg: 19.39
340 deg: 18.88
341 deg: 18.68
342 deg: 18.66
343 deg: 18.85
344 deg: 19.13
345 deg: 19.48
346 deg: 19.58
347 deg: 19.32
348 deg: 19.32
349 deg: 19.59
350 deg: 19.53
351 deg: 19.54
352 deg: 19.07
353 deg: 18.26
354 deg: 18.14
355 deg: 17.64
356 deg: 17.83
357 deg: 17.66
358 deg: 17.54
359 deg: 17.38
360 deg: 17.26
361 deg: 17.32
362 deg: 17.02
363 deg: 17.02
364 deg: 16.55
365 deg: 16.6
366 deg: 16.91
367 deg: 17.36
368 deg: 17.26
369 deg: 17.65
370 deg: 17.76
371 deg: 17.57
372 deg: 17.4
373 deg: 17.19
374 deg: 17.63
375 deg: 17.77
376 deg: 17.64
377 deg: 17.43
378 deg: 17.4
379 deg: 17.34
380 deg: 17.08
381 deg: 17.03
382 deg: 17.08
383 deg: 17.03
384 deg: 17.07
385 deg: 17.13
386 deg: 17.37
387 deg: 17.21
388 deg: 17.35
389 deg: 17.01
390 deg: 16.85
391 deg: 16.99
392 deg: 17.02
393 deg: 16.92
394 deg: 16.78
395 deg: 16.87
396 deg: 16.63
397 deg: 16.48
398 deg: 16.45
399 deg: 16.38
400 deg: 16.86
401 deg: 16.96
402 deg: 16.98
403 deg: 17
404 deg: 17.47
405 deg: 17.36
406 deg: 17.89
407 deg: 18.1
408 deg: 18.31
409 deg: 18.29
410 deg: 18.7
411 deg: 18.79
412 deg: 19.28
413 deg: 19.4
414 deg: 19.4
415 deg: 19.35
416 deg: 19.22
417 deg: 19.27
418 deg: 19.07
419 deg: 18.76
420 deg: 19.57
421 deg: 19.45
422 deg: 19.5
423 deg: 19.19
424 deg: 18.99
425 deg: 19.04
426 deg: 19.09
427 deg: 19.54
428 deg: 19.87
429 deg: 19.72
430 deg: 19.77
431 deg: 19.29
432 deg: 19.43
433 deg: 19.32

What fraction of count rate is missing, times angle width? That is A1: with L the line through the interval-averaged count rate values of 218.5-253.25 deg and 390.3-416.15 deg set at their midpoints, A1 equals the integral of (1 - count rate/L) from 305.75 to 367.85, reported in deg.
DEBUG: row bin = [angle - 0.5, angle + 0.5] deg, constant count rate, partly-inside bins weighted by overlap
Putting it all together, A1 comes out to 3.7 deg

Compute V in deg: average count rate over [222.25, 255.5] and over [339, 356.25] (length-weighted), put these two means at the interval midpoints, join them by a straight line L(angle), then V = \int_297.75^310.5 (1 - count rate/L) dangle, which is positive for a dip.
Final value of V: 7.8 deg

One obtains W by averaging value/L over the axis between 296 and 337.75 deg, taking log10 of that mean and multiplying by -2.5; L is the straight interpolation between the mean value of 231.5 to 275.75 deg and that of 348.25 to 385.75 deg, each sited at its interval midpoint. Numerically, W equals 0.30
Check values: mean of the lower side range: 16.8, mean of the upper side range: 17.6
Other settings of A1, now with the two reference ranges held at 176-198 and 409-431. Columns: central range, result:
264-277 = 2.2 deg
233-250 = -1.0 deg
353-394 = 3.0 deg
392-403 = 1.3 deg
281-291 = 4.5 deg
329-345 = -0.5 deg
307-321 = 4.4 deg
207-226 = -0.3 deg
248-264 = 0.1 deg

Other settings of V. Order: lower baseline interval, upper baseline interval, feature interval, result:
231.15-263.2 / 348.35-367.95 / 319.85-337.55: 0.0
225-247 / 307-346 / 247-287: 6.7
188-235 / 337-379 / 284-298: 6.0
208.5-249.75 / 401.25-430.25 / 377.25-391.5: 1.1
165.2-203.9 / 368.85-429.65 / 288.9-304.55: 7.7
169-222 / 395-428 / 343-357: -0.9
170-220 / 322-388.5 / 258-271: 0.7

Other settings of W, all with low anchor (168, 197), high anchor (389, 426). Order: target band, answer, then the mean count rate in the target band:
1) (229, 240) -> -0.10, 18.2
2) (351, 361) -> -0.02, 17.9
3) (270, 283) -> 0.40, 11.8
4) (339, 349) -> -0.09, 19.1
